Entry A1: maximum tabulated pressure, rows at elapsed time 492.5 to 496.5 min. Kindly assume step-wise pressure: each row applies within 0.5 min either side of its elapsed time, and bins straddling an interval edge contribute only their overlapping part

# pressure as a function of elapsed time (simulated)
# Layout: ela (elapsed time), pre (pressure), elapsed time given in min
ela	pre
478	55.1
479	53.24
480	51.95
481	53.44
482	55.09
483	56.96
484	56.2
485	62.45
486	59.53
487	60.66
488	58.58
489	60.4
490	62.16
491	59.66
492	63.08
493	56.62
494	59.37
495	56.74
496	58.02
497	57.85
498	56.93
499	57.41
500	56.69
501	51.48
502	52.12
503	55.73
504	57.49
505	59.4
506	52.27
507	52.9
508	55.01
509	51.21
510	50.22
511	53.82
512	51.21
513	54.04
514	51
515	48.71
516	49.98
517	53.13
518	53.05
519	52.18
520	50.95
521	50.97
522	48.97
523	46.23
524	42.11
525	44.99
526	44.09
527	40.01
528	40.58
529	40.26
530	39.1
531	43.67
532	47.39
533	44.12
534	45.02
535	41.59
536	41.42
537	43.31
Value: 59.37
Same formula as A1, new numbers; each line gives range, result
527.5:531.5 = 43.67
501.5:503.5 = 55.73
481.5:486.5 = 62.45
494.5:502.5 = 58.02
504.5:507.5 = 59.4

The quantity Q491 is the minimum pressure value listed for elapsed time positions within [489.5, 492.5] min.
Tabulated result 59.66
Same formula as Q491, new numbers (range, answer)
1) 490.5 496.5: 56.62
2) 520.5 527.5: 40.01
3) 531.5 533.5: 44.12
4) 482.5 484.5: 56.2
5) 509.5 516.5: 48.71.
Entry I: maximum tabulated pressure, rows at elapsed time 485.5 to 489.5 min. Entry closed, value 60.66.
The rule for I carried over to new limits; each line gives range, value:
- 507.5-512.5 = 55.01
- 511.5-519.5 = 54.04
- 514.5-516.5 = 49.98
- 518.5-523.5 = 52.18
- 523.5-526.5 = 44.99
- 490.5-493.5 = 63.08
